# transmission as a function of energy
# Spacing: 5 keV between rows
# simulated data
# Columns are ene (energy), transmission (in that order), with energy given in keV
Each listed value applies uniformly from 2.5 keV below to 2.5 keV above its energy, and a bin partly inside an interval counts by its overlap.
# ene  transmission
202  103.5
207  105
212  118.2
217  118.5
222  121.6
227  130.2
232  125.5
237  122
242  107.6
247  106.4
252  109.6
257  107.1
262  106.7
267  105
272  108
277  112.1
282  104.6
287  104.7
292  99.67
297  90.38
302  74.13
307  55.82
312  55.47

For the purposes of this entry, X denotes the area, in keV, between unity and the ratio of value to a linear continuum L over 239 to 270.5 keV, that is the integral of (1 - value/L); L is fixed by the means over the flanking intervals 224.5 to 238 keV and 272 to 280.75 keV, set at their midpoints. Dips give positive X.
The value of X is 2.77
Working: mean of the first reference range 126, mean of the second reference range 110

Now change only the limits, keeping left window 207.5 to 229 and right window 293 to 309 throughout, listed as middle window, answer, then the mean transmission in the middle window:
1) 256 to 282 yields -3.99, 108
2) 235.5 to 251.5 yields -0.62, 111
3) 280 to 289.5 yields -2.18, 105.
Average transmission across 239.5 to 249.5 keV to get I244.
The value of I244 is 107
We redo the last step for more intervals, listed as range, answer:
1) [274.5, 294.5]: 105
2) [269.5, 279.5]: 110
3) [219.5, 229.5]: 126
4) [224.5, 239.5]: 126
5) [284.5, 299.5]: 98.2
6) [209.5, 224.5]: 119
